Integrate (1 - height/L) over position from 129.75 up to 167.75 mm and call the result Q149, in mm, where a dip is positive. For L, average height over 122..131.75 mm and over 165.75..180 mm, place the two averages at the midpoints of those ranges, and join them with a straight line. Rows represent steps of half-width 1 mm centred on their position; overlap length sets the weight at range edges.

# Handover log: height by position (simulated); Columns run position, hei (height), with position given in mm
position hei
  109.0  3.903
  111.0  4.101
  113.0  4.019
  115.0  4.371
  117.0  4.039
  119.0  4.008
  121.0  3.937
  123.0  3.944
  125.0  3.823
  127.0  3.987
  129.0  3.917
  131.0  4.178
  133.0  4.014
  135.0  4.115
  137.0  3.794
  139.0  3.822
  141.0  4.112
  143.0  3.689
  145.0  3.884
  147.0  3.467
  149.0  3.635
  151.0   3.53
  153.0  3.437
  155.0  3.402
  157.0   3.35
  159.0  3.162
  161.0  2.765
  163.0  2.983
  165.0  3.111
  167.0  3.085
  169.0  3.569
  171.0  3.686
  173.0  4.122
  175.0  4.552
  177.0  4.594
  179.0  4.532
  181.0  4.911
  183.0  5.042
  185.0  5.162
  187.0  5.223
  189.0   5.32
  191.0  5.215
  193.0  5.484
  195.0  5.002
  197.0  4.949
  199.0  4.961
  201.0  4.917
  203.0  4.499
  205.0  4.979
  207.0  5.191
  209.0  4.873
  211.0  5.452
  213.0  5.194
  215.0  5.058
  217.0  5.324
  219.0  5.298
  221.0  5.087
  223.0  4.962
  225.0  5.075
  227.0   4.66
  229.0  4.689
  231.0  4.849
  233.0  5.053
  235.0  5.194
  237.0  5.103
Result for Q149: 4.0 mm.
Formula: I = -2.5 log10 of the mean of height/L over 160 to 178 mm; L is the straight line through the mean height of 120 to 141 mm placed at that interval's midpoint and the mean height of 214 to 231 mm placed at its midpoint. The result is 0.22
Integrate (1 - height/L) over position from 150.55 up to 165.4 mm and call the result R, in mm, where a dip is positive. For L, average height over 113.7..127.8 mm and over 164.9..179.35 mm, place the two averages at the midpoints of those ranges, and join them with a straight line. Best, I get 2.8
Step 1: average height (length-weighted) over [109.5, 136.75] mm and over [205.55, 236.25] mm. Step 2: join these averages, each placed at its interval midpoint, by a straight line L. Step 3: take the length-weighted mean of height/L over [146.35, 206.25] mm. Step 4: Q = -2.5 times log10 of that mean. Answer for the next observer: 0.09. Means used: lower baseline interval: 4.03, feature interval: 4.23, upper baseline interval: 5.06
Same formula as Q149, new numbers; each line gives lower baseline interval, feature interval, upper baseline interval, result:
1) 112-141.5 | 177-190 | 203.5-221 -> -0.6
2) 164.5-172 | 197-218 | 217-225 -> -1.6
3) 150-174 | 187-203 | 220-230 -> -3.6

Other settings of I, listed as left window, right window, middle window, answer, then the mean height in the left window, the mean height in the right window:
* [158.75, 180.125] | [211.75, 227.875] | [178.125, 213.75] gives -0.15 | 3.68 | 5.09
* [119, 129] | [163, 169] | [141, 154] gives -0.04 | 3.93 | 3.16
